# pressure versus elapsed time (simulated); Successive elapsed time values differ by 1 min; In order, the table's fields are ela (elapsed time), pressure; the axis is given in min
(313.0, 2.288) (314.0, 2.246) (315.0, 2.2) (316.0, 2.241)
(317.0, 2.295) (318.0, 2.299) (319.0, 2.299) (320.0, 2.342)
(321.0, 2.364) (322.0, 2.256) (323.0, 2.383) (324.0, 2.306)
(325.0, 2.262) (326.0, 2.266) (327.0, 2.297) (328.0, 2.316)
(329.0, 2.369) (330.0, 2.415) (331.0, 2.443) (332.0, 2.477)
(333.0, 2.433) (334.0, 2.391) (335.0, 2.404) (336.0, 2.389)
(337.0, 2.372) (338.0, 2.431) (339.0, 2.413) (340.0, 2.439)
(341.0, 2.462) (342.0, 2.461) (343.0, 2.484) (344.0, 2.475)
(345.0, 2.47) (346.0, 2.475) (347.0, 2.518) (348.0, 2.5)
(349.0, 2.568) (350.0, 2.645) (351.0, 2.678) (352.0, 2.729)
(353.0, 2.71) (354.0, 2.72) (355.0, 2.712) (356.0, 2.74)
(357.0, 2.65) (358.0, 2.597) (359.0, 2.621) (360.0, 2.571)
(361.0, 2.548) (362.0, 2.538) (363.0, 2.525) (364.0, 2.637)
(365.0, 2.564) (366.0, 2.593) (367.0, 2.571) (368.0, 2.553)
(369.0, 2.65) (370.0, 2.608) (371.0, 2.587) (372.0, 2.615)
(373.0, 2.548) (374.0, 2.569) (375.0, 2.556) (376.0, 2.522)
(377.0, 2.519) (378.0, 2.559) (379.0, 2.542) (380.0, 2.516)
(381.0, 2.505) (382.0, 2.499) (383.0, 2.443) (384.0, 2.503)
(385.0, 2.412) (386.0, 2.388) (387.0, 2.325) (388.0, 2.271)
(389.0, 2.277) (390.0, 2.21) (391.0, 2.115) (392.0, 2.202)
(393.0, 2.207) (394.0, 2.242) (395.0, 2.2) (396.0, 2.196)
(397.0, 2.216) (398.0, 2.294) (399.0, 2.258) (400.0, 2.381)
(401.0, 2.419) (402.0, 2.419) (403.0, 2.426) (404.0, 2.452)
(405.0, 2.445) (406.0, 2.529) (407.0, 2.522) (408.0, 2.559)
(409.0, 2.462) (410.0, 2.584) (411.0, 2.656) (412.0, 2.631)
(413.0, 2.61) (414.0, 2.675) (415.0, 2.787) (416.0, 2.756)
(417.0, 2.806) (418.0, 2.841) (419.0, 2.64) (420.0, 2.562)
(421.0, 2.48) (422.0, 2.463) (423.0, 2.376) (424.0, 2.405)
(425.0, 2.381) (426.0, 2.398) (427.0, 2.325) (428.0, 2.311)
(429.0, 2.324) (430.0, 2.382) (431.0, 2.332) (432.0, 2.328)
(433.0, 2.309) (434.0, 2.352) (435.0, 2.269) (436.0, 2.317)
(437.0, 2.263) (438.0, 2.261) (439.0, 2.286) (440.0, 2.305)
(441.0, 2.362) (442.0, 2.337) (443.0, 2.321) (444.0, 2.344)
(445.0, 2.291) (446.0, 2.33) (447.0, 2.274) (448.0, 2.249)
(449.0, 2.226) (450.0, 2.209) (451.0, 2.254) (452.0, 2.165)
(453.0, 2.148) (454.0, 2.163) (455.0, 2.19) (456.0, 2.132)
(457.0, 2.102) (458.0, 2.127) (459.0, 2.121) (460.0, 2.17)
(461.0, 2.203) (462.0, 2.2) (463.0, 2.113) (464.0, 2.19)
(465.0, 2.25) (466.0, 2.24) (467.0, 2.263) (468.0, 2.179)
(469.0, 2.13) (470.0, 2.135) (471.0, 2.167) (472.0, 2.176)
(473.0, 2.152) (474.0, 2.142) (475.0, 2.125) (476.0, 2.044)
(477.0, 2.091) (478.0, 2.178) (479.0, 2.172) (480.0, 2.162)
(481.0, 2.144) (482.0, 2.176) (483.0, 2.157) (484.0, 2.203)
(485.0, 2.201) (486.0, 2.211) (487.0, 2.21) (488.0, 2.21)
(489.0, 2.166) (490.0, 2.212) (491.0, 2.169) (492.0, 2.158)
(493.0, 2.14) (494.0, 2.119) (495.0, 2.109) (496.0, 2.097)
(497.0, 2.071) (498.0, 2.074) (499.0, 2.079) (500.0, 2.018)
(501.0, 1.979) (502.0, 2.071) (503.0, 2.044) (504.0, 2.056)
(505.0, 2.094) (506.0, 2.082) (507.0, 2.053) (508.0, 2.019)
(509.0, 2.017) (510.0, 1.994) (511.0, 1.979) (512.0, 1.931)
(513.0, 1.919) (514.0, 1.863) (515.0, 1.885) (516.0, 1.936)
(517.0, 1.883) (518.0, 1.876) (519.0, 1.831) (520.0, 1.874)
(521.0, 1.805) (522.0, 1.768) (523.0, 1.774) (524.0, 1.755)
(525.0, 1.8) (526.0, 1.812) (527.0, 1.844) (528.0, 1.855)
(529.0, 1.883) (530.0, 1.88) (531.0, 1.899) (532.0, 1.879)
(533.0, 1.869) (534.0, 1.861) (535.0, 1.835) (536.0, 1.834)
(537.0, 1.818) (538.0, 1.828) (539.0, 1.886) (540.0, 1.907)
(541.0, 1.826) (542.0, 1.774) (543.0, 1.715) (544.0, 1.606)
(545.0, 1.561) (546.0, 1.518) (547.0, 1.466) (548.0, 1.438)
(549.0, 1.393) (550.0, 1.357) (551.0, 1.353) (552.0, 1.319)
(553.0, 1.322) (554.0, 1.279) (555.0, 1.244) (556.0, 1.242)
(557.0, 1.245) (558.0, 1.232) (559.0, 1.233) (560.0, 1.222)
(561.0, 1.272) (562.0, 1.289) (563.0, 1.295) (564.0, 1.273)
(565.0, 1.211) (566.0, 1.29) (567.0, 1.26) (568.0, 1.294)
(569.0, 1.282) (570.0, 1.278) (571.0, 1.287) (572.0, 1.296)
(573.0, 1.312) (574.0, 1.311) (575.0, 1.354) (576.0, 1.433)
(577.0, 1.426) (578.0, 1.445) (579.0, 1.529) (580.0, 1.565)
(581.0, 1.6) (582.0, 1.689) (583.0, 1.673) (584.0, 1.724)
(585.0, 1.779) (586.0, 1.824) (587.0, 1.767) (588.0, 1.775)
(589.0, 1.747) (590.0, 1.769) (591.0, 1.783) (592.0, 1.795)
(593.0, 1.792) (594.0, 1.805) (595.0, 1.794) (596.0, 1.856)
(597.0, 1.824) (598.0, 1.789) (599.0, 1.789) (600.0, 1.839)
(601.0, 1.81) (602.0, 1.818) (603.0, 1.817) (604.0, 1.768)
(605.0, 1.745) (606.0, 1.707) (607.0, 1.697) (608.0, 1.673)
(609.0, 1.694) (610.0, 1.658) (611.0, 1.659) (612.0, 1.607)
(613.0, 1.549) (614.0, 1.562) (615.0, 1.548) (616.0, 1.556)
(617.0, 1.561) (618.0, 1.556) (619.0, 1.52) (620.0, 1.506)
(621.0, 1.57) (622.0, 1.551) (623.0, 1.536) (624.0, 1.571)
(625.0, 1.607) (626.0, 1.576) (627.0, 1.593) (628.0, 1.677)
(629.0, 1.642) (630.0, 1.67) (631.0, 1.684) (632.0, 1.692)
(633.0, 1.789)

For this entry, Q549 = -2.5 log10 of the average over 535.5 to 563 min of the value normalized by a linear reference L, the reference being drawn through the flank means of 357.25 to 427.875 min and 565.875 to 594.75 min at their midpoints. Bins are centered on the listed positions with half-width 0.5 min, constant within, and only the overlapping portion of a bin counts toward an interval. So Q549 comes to 0.15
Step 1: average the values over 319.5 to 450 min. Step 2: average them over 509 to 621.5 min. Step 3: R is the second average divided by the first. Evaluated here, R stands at 0.67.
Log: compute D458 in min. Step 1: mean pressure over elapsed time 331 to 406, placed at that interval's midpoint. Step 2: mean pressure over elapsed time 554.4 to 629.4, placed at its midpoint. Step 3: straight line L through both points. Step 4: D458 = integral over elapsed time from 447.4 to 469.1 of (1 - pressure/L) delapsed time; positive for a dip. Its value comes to -0.8 min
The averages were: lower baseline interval 2.48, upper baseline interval 1.56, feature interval 2.18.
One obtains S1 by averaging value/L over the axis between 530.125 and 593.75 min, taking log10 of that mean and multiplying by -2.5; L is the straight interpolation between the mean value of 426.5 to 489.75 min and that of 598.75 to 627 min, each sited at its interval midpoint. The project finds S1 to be 0.19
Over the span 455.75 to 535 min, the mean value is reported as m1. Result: 2.05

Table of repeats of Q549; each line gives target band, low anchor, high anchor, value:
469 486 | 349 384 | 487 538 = -0.02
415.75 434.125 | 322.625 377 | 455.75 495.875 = -0.07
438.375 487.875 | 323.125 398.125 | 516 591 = -0.11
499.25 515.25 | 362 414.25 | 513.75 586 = -0.11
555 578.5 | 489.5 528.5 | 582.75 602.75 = 0.39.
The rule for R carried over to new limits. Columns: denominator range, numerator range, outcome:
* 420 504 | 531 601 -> 0.70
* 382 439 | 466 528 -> 0.85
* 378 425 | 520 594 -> 0.64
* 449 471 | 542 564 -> 0.63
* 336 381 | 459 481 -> 0.85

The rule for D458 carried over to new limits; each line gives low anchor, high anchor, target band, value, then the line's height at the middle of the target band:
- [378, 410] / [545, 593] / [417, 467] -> -4.3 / 2.12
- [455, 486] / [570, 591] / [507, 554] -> 1.8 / 1.84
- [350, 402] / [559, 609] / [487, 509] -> -1.6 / 1.95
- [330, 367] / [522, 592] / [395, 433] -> -4.1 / 2.23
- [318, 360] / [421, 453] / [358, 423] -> -2.8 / 2.39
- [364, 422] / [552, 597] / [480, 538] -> -4.7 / 1.84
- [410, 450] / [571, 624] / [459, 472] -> 0.4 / 2.26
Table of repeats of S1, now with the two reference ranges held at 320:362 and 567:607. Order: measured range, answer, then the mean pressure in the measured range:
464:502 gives -0.08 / 2.15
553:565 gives 0.35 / 1.26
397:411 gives -0.08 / 2.44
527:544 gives -0.02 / 1.84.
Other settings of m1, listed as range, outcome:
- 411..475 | 2.32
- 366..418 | 2.47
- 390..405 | 2.29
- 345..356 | 2.62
